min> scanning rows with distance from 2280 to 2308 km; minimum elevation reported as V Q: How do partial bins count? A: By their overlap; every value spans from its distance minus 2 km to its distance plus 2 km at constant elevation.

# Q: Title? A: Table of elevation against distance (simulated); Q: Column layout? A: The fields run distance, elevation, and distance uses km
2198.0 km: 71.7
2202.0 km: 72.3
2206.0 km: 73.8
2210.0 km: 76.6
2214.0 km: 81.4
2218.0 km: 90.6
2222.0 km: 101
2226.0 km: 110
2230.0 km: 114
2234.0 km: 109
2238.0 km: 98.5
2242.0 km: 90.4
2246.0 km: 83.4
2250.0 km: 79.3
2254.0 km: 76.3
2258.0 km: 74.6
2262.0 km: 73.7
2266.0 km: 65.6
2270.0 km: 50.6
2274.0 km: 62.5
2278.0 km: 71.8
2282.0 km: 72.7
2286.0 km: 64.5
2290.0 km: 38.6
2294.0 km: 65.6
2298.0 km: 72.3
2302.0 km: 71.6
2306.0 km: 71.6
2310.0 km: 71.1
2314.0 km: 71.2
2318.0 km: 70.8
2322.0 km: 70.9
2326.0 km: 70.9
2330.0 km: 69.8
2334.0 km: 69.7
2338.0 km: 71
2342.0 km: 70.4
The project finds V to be 38.6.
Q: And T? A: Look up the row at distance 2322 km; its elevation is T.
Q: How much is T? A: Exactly 70.9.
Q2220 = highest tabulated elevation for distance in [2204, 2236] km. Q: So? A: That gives 114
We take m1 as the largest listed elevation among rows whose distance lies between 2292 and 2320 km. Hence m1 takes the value 72.3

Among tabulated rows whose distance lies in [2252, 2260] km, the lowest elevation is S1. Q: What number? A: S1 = 74.6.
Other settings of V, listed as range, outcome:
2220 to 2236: 101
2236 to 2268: 65.6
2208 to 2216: 76.6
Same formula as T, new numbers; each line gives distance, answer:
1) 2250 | 79.3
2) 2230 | 114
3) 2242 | 90.4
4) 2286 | 64.5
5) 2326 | 70.9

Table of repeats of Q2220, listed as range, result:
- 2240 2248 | 90.4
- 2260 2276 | 73.7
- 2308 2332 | 71.2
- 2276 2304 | 72.7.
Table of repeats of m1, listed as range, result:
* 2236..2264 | 98.5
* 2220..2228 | 110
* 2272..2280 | 71.8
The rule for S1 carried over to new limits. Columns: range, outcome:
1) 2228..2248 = 83.4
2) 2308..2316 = 71.1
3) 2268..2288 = 50.6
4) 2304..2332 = 69.8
